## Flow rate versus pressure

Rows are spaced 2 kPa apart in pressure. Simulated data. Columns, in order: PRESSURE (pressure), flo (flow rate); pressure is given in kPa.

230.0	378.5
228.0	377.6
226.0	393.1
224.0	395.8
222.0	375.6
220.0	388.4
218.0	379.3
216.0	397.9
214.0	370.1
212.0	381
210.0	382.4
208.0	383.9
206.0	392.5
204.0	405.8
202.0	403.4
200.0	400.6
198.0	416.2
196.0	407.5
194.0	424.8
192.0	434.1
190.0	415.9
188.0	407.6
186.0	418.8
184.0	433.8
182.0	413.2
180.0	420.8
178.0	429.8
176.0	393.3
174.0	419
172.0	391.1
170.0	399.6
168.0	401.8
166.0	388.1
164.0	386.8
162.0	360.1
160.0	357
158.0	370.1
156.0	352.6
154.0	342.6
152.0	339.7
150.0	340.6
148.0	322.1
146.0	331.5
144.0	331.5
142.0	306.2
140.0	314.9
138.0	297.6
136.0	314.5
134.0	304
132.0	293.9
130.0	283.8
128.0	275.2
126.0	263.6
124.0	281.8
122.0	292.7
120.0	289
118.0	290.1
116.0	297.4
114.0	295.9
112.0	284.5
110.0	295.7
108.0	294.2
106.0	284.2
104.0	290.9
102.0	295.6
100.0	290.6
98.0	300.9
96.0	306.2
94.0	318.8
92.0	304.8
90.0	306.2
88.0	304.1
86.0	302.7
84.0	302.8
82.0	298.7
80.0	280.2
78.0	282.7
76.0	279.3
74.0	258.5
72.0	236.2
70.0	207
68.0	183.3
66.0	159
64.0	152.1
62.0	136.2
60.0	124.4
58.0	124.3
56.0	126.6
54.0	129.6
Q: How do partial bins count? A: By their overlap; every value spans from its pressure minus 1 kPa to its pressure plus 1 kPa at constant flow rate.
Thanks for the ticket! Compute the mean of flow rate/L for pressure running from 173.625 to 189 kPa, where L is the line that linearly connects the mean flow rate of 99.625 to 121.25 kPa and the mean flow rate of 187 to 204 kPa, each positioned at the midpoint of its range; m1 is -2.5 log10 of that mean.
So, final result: -0.06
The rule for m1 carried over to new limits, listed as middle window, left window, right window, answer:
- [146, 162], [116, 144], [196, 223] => -0.073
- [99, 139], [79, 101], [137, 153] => 0.079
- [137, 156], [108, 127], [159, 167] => 0.051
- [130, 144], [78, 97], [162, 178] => 0.175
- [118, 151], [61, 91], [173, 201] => 0.115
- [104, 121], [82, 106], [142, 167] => 0.089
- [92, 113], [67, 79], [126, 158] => -0.089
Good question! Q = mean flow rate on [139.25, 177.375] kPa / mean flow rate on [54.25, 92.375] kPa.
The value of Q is 1.59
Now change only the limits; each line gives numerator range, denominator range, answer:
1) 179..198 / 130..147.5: 1.35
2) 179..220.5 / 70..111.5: 1.39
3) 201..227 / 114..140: 1.33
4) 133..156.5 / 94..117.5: 1.10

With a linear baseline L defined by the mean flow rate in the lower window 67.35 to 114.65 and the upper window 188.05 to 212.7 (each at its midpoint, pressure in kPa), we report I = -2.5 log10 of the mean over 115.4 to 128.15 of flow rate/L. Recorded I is 0.12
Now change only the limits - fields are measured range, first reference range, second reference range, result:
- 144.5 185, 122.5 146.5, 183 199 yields -0.04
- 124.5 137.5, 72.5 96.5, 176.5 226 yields 0.17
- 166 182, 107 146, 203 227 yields -0.18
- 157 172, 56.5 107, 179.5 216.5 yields -0.06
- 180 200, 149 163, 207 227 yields -0.13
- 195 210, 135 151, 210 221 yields -0.08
